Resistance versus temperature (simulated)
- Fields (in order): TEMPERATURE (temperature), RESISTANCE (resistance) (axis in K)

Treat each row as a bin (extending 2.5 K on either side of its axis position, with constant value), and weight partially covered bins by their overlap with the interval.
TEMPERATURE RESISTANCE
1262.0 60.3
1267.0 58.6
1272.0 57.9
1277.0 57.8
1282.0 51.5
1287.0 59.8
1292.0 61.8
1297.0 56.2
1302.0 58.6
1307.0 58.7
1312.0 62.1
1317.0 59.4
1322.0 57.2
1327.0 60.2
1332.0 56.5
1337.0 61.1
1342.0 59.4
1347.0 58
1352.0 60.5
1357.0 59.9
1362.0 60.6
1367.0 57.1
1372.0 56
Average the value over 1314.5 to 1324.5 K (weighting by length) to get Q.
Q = 58.3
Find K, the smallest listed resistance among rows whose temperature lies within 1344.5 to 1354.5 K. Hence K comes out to 58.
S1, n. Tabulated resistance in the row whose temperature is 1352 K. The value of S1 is 60.5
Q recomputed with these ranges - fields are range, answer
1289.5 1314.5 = 59.5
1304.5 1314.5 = 60.4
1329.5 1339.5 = 58.8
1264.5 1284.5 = 56.5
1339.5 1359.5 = 59.5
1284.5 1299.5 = 59.3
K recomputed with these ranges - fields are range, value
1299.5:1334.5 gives 56.5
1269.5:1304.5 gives 51.5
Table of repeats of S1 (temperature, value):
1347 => 58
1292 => 61.8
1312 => 62.1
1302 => 58.6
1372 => 56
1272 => 57.9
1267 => 58.6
